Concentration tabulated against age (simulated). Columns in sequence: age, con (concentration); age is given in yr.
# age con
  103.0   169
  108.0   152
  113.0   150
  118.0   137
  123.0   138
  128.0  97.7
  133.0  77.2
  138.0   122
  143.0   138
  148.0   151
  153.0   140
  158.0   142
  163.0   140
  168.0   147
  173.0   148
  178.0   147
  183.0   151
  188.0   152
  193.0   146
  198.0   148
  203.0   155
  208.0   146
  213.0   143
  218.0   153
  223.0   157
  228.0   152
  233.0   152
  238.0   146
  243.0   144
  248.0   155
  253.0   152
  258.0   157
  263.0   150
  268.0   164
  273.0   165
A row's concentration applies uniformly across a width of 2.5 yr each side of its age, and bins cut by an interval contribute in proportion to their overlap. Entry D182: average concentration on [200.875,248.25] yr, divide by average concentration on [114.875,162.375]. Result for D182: 1.2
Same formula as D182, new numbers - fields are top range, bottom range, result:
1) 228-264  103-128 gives 1.06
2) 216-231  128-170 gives 1.19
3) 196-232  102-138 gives 1.16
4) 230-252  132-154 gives 1.17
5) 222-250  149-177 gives 1.05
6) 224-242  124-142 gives 1.42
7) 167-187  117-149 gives 1.23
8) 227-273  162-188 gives 1.04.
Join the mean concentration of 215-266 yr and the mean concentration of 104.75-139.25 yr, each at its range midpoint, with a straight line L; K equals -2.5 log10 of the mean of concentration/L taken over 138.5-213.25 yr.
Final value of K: -0.06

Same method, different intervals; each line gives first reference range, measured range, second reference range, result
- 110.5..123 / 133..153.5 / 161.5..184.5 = 0.11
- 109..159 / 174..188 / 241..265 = -0.08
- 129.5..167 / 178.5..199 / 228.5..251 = -0.08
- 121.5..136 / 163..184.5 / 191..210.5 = -0.12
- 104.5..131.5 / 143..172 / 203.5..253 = -0.03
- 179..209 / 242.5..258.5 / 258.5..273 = 0.03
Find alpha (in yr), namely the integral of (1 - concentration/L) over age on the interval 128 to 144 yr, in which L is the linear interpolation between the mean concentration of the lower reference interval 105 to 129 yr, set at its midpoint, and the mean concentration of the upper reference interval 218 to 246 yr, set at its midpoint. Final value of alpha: 3.7 yr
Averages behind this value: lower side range 138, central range 108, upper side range 151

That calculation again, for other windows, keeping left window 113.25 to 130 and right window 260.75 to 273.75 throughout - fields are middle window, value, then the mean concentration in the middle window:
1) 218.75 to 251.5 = 0.3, 151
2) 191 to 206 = -0.5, 150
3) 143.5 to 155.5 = -0.9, 144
